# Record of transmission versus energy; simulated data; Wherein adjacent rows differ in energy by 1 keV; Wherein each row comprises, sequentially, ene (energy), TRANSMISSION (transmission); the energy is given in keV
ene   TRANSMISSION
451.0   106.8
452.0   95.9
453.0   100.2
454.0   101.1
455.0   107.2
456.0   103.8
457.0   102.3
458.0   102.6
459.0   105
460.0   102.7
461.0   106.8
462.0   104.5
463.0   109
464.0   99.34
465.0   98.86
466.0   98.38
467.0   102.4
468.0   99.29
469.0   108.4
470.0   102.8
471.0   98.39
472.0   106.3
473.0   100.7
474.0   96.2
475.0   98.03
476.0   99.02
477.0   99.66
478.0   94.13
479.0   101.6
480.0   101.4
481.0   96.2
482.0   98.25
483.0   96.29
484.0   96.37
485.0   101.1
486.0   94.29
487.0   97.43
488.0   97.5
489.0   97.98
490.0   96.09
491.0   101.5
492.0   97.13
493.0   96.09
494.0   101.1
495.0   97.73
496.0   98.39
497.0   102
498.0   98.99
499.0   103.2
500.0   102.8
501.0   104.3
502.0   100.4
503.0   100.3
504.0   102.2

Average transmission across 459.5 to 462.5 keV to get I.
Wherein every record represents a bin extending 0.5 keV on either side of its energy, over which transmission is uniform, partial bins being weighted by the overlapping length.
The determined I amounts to 105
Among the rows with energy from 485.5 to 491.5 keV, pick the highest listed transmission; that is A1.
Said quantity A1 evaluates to 101.5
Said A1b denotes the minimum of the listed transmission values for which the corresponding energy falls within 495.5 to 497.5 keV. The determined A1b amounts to 98.39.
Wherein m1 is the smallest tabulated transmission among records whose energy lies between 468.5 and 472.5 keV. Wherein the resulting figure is 98.39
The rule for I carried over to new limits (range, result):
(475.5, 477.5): 99.3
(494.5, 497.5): 99.4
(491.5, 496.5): 98.1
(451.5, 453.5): 98.1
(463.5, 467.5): 99.7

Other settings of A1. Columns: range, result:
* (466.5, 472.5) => 108.4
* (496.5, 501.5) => 104.3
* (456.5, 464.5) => 109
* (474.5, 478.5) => 99.66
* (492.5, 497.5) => 102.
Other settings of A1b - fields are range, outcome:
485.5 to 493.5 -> 94.29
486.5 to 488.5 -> 97.43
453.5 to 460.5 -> 101.1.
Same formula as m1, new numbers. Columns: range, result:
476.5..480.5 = 94.13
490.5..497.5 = 96.09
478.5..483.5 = 96.2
